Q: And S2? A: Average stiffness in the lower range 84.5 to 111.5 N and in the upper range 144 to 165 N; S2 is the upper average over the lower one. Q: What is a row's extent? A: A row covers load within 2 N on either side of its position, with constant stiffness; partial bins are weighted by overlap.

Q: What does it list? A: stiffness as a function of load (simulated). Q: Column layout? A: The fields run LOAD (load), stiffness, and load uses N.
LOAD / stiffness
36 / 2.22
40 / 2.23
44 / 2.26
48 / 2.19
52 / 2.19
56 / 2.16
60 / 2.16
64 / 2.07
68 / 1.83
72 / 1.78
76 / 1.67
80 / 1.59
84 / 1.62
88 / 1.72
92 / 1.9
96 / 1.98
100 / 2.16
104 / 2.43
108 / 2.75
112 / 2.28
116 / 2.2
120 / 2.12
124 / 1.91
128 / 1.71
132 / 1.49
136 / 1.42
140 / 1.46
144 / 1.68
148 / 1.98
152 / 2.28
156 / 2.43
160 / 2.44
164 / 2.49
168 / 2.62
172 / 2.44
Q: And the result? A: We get 1.1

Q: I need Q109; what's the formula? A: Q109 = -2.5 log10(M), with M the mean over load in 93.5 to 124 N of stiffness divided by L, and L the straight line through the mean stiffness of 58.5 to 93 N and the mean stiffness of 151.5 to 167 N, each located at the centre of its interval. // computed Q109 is -0.096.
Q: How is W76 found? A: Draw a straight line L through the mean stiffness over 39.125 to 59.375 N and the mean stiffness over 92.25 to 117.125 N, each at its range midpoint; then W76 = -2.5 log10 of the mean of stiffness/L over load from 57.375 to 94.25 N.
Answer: 0.22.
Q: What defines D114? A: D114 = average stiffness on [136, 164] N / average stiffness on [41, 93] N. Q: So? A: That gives 1.05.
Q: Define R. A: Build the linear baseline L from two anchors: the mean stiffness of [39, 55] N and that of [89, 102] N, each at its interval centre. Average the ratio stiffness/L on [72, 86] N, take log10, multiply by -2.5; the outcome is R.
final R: 0.25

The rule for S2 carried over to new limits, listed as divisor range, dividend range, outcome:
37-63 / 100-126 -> 1.04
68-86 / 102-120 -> 1.42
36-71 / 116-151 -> 0.83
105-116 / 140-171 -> 0.91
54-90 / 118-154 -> 0.97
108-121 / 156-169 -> 1.09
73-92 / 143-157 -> 1.25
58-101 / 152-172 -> 1.33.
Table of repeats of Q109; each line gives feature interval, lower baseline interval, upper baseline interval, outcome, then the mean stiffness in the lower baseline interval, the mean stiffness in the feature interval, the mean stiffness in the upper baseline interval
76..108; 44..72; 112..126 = 0.08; 2.09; 1.95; 2.11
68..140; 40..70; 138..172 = 0.13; 2.13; 1.91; 2.19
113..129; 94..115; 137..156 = 0.07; 2.31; 2.02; 1.89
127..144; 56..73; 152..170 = 0.47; 1.99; 1.53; 2.47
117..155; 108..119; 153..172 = 0.30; 2.32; 1.81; 2.48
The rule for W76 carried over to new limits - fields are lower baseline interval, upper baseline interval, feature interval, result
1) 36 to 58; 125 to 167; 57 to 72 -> 0.087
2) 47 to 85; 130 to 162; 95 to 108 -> -0.196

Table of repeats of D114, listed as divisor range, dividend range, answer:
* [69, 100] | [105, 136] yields 1.14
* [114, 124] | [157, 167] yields 1.17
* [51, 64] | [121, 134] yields 0.81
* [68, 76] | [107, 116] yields 1.37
